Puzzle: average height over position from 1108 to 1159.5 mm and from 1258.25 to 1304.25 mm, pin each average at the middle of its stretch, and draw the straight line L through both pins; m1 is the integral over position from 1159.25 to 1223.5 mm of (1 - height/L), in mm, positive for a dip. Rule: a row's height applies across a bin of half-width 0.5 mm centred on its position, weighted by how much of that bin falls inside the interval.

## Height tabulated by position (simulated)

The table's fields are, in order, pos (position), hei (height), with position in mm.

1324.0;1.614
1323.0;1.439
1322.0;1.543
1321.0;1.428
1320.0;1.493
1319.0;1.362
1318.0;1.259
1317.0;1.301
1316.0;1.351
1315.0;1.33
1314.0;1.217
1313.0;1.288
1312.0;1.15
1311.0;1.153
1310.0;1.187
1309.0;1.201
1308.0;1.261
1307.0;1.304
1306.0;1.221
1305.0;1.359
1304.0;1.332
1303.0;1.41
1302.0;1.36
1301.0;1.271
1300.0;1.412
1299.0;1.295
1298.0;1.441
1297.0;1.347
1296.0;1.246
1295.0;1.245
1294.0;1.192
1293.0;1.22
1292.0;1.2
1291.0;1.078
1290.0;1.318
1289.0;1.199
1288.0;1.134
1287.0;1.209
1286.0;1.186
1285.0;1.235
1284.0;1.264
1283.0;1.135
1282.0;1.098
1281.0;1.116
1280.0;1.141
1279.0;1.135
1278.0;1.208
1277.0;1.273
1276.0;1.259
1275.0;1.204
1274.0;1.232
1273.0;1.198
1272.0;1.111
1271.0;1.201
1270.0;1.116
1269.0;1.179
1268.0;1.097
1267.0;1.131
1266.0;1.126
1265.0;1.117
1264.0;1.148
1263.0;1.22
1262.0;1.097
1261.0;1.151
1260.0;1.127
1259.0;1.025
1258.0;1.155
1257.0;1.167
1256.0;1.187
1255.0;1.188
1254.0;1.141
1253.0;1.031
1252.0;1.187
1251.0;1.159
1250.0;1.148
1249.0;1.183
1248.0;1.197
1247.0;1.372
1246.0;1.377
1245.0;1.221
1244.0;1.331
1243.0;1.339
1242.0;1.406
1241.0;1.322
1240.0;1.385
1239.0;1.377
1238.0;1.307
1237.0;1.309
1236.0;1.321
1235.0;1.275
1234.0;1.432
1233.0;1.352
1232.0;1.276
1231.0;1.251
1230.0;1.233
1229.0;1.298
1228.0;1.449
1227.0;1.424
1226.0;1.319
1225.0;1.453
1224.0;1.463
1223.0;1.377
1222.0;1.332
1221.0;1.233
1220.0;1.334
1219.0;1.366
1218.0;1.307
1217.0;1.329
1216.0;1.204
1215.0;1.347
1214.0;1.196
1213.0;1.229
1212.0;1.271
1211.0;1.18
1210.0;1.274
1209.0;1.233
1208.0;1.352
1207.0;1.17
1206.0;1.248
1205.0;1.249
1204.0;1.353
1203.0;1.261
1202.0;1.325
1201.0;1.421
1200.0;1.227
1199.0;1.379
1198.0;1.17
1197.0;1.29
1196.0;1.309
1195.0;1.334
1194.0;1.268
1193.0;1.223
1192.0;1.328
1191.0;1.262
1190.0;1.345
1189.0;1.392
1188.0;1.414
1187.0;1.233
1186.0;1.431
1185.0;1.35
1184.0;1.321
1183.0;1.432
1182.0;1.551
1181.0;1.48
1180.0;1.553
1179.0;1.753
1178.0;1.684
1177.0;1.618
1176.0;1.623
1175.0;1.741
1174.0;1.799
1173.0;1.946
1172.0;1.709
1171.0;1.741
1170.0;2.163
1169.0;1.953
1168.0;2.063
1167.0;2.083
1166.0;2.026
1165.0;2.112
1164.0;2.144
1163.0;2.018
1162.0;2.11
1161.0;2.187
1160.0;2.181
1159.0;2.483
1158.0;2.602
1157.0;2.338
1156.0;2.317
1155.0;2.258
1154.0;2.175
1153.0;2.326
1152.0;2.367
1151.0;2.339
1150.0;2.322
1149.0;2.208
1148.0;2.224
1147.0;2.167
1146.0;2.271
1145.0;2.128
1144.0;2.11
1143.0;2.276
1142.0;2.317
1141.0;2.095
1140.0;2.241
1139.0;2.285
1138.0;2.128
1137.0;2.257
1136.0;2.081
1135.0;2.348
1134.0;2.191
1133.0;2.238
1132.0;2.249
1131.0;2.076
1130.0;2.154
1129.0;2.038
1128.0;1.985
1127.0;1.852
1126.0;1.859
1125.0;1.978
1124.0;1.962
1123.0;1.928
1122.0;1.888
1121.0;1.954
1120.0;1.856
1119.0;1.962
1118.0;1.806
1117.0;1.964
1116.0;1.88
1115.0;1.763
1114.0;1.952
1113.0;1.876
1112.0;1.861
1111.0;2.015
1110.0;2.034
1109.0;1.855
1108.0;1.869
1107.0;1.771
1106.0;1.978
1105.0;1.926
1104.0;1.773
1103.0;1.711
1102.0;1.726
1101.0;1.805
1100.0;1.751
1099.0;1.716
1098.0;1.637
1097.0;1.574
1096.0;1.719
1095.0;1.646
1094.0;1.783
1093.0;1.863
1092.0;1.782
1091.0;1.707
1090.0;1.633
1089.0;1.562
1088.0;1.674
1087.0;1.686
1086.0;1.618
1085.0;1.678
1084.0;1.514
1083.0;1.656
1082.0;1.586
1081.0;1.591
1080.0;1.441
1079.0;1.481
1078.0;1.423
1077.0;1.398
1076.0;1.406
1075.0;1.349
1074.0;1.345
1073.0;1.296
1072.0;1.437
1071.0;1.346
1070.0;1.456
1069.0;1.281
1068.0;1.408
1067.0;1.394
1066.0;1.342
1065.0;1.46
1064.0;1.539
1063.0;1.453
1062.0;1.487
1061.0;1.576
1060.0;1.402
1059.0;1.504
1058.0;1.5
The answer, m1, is 9.4 mm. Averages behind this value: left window 2.11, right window 1.2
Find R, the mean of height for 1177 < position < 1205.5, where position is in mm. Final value 1.37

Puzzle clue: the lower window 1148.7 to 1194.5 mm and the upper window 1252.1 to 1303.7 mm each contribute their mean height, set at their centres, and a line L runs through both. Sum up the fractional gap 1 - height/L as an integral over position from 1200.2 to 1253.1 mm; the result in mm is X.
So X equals 7.2 mm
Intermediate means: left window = 1.85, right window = 1.2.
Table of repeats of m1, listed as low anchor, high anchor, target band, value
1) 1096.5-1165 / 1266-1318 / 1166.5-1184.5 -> 0.9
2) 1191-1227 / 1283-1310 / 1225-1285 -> 2.5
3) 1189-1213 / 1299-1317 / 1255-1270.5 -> 1.8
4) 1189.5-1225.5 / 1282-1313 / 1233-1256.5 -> 0.1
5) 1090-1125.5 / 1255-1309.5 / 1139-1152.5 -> -4.3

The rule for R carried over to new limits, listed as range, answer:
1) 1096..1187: 1.97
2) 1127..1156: 2.2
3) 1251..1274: 1.14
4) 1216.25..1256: 1.3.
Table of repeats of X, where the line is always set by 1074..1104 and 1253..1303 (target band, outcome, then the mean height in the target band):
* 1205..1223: 0.9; 1.27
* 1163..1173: -3.8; 2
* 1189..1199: 0.7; 1.29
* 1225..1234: -0.2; 1.34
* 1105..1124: -4.1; 1.9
